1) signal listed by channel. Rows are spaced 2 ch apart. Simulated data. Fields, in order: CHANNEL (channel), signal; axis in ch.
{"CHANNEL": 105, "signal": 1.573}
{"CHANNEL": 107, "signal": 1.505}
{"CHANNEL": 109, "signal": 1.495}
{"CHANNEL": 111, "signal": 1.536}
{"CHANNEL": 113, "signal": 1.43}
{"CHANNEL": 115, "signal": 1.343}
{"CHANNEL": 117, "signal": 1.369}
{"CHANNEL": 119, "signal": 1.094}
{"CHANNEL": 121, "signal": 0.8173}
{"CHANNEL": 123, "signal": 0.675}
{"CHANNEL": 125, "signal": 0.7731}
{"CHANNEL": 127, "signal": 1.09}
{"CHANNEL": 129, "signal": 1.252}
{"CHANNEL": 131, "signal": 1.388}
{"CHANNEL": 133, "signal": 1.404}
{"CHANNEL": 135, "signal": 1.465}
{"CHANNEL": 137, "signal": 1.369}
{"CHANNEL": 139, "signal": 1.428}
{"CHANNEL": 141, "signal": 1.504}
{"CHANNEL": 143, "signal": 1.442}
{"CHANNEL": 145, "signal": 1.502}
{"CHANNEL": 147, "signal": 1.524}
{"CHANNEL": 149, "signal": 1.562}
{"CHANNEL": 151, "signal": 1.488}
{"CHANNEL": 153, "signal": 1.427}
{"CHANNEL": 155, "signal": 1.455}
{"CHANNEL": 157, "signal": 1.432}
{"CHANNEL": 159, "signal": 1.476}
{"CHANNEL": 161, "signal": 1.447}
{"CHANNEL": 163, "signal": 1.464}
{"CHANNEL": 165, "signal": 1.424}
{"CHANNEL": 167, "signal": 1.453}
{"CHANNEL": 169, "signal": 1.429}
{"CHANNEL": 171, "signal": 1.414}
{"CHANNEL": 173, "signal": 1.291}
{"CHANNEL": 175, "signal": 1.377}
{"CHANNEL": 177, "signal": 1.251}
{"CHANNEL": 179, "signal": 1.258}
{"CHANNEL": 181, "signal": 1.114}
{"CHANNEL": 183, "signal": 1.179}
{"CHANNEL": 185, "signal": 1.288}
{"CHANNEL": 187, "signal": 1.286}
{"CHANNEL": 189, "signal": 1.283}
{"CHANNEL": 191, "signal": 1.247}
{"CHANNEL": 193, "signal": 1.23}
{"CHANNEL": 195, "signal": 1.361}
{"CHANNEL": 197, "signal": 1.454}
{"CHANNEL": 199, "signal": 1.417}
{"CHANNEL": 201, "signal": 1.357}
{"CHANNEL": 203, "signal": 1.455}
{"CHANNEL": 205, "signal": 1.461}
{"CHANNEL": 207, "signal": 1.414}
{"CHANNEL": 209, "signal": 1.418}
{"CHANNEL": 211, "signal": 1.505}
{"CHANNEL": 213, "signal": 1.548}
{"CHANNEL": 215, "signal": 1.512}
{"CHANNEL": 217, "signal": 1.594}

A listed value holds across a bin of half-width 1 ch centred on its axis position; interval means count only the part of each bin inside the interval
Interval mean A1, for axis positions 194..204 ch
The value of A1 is 1.41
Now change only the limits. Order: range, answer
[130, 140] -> 1.41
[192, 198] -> 1.35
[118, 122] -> 0.956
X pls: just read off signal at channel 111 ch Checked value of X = 1.536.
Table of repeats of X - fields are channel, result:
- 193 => 1.23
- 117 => 1.369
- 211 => 1.505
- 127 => 1.09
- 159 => 1.476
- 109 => 1.495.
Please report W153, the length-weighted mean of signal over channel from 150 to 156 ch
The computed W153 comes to 1.46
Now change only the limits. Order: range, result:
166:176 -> 1.39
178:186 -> 1.21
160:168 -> 1.45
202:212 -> 1.45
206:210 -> 1.42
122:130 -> 0.948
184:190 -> 1.29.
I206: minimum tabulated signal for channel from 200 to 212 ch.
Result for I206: 1.357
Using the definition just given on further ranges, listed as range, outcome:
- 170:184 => 1.114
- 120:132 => 0.675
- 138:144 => 1.428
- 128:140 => 1.252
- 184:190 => 1.283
